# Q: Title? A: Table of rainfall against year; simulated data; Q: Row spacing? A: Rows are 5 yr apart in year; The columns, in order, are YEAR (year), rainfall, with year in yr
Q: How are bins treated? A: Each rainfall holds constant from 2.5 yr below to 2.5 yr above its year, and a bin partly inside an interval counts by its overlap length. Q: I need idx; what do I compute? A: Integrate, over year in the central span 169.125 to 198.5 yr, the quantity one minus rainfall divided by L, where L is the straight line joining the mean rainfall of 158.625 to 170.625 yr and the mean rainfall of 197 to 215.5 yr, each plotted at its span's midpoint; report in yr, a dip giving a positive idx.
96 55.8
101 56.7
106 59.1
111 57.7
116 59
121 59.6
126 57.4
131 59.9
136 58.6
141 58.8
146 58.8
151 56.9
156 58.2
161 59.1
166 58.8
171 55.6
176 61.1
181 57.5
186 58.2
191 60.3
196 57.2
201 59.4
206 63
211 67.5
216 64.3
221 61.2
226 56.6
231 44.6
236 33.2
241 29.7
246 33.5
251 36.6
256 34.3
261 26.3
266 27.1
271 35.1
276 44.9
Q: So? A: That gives 1.0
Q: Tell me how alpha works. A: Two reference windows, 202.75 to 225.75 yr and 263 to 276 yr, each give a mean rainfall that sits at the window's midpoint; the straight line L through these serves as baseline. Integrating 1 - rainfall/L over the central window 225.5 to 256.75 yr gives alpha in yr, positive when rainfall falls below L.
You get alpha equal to 7.3 yr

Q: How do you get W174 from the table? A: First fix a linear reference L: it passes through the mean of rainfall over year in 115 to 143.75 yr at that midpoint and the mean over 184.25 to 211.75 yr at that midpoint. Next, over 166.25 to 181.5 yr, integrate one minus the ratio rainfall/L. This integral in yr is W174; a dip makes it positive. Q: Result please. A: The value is 0.4 yr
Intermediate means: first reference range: 58.9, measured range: 58.2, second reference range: 60.6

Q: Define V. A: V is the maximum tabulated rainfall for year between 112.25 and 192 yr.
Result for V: 61.1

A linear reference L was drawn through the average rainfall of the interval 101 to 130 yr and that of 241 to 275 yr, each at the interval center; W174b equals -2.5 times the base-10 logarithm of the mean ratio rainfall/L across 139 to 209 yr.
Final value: -0.23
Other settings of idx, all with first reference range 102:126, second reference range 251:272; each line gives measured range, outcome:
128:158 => -3.0 yr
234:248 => 1.1 yr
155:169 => -2.5 yr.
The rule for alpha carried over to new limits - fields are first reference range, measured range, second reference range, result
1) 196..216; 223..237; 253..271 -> 0.7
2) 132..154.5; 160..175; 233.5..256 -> -1.6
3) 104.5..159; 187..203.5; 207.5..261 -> -2.7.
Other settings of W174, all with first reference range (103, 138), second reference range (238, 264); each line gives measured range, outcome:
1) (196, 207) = -4.7 yr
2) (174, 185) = -2.9 yr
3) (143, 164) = -2.6 yr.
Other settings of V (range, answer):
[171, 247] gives 67.5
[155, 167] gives 59.1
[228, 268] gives 44.6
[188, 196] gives 60.3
